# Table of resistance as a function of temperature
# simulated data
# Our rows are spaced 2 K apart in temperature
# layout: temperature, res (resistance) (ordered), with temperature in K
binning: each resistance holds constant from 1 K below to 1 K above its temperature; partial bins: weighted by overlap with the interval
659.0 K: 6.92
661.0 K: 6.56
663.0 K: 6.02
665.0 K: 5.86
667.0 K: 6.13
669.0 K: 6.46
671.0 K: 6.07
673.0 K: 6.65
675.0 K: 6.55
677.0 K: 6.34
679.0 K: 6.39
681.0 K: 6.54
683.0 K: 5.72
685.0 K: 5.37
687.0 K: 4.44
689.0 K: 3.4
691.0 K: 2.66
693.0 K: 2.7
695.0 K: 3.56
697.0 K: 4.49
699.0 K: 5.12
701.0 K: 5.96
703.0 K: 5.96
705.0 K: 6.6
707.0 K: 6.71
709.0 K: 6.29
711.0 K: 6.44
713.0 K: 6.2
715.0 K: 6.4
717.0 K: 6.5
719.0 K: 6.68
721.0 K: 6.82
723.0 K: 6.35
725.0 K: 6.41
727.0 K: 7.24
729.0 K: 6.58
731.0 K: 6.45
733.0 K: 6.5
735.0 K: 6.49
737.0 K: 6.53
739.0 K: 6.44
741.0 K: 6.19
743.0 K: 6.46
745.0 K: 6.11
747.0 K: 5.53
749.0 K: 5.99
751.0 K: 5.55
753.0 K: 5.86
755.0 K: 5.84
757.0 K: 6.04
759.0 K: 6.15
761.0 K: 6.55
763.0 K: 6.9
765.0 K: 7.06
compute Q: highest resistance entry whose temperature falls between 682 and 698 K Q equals 5.72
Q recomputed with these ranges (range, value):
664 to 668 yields 6.13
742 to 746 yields 6.46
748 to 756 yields 5.99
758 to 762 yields 6.55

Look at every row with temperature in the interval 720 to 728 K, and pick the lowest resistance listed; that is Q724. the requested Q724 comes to 6.35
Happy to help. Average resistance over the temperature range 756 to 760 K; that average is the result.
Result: 6.1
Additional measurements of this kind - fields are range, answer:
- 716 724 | 6.59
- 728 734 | 6.51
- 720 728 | 6.71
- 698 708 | 6.07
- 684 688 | 4.91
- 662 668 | 6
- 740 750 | 6.06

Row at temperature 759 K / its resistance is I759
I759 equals 6.15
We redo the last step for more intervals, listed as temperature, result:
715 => 6.4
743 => 6.46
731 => 6.45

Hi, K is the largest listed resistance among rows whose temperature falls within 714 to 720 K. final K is 6.68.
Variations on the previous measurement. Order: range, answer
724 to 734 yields 7.24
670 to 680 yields 6.65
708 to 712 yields 6.44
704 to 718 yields 6.71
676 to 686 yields 6.54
